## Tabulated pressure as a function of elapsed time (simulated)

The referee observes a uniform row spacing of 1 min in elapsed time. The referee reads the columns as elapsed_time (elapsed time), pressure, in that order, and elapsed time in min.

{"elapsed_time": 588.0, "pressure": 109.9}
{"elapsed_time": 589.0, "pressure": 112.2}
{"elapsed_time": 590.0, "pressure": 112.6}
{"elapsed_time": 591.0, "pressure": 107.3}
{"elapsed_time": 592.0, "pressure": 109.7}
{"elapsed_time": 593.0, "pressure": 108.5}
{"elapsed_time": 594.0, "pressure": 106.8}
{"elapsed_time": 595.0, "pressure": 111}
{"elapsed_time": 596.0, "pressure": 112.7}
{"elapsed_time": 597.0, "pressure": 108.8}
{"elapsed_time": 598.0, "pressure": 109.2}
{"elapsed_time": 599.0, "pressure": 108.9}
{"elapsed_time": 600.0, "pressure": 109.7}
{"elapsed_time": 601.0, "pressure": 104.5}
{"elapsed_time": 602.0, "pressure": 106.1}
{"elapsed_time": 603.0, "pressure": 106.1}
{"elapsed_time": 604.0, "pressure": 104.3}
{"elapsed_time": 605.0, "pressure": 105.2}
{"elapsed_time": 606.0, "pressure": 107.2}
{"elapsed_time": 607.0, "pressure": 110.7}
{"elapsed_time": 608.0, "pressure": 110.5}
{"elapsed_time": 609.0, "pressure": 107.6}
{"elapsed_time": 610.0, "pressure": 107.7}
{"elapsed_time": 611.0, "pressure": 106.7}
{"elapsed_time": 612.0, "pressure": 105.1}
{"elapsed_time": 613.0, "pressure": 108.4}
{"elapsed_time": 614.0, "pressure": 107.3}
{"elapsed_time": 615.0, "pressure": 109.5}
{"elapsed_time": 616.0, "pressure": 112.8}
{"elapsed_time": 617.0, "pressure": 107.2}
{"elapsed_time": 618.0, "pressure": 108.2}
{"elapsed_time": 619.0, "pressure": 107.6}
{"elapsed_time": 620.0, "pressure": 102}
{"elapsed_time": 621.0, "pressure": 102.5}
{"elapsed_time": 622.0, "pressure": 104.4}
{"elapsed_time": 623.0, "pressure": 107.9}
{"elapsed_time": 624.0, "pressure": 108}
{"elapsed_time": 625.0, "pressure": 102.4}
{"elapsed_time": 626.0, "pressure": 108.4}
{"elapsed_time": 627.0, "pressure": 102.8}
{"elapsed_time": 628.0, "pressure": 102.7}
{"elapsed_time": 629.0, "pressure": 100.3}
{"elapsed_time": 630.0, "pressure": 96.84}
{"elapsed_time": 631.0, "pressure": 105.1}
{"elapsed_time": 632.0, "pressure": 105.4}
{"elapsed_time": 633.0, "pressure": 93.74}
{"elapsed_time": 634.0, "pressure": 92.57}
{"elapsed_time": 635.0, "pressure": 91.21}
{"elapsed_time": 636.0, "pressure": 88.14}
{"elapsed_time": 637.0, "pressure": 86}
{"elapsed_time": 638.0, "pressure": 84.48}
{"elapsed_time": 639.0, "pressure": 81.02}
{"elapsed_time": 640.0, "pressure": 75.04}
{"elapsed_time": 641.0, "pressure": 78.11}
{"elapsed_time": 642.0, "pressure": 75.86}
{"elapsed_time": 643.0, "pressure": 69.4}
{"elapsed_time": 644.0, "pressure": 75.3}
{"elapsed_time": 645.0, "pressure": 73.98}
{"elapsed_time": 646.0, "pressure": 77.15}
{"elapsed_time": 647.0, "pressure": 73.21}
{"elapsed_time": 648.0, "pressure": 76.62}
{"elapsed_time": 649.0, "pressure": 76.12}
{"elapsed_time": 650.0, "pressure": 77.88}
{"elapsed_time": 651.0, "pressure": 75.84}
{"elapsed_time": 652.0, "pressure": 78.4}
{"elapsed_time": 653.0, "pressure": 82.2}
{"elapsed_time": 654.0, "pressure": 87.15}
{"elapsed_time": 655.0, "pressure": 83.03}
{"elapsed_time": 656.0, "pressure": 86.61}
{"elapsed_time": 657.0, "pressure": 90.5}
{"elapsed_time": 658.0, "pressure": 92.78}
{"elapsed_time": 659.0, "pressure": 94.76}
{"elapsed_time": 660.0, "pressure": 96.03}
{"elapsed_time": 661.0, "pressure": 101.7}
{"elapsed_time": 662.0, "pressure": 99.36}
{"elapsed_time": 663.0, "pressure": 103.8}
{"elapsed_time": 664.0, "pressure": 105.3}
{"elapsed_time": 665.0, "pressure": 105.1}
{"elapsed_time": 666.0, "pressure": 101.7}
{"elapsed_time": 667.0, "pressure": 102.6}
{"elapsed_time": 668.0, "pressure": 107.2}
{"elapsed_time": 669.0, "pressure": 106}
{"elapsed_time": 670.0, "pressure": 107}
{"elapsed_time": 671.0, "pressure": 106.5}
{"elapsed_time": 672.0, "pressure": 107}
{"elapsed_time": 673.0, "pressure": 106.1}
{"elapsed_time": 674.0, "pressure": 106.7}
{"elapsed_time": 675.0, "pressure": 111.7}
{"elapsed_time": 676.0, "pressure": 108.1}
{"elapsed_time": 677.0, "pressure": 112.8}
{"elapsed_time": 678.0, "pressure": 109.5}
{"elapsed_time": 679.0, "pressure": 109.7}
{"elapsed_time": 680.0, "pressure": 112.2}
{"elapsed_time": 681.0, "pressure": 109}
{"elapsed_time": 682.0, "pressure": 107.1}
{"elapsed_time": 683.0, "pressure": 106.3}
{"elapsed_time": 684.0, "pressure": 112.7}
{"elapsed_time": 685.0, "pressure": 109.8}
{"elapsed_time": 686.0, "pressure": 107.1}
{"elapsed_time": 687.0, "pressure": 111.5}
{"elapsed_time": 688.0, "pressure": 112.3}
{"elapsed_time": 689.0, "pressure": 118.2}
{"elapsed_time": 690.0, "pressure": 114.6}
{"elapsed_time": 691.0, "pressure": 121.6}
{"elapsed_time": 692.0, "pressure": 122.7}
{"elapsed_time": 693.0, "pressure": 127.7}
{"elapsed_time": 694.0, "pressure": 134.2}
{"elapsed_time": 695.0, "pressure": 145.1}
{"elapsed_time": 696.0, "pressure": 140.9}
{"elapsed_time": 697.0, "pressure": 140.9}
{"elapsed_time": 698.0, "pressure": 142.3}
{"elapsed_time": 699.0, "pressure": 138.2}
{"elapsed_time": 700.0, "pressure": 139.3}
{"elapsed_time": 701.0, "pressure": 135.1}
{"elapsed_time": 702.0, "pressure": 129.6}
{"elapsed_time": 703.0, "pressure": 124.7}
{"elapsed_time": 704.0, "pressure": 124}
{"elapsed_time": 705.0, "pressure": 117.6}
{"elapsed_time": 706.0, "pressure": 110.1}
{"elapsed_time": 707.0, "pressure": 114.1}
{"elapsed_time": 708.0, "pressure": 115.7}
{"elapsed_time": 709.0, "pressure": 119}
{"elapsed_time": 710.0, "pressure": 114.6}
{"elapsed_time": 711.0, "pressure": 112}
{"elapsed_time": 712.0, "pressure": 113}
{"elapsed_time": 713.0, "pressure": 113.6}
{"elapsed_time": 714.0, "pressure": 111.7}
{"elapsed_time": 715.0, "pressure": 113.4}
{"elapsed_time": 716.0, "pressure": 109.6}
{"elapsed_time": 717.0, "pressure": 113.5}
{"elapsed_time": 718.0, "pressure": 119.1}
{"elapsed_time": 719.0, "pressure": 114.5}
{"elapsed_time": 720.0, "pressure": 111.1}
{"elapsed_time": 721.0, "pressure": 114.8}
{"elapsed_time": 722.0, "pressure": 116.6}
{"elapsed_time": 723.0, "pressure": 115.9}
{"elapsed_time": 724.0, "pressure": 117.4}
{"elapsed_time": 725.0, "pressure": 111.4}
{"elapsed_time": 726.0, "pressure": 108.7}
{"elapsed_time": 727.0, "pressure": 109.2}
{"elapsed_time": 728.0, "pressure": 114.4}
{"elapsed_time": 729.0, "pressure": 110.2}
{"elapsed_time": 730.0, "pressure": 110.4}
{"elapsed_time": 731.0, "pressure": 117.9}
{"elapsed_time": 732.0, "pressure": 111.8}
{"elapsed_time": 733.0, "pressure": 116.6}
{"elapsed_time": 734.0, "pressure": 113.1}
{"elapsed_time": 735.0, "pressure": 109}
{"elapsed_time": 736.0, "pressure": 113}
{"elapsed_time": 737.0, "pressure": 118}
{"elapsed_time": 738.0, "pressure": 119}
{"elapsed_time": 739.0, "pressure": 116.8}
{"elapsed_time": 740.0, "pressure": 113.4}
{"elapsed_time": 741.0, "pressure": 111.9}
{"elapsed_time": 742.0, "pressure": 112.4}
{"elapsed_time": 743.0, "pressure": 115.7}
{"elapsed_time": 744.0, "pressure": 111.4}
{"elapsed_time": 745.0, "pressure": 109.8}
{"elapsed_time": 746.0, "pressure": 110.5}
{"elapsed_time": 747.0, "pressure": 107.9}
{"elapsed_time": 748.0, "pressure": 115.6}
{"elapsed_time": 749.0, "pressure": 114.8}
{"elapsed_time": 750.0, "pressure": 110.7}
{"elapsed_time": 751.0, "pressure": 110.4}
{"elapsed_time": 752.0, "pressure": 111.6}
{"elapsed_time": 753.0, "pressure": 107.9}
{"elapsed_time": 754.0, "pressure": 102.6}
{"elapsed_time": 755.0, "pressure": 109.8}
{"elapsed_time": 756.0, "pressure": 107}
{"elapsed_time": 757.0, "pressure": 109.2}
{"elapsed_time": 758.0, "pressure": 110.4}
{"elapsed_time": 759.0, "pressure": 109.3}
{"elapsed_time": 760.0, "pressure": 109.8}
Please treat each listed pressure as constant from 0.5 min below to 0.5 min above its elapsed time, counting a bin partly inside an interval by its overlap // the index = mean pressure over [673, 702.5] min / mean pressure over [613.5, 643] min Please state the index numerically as 1.23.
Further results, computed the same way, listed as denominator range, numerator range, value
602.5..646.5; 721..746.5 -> 1.15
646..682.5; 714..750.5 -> 1.16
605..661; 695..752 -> 1.24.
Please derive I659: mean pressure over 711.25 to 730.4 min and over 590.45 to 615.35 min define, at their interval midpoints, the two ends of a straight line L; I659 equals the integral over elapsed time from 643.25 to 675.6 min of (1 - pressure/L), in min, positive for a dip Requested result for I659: 5.2 min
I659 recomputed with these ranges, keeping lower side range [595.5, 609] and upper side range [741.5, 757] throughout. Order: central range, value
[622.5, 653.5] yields 5.9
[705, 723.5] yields -0.7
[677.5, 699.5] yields -2.2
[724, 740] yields -0.5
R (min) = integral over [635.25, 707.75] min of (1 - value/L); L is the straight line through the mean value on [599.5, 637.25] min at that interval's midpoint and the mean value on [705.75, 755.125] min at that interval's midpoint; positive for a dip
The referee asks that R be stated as 3.1 min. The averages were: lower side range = 104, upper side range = 113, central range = 104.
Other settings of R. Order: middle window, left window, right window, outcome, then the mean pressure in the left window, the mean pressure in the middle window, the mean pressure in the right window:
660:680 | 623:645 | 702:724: -0.7 min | 91.5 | 106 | 116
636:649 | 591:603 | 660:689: 3.7 min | 109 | 77.6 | 107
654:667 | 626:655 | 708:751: -0.7 min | 85.5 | 96.6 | 113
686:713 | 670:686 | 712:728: -3.1 min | 109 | 124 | 113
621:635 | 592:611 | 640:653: -2.0 min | 108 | 102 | 75.9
